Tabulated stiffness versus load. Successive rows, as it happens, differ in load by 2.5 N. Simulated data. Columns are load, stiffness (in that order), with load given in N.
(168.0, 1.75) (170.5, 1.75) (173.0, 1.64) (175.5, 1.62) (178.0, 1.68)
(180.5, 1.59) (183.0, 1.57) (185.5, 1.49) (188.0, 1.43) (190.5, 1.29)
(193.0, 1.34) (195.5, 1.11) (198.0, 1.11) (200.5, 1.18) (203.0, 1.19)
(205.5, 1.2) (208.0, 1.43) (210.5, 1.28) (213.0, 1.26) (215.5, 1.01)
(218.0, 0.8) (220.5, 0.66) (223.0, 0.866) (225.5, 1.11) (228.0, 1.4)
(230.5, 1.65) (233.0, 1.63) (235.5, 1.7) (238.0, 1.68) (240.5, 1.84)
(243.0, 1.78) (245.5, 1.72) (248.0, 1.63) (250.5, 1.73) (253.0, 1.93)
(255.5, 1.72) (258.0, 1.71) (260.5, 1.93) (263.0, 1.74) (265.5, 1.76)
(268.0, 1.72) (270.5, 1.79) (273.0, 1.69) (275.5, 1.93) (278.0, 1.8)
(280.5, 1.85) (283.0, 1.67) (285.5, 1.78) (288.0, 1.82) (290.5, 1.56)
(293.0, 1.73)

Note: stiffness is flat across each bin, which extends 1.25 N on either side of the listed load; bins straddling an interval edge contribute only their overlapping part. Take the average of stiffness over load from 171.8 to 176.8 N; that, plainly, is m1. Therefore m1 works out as 1.63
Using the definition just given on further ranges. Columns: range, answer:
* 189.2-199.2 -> 1.21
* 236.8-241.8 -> 1.76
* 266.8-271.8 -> 1.75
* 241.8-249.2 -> 1.71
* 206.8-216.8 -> 1.24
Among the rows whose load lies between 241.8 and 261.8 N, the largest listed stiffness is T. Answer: 1.93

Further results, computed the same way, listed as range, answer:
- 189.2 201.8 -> 1.34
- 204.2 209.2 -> 1.43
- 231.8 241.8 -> 1.84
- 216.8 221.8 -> 0.8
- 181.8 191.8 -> 1.57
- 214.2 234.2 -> 1.65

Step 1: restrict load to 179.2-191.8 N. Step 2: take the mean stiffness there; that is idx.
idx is 1.47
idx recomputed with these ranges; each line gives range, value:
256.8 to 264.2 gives 1.79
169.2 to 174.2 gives 1.7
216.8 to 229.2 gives 0.966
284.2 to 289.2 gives 1.8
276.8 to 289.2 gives 1.78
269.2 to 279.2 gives 1.8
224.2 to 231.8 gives 1.38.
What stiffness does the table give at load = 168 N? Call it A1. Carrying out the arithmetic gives 1.75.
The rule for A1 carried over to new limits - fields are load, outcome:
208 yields 1.43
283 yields 1.67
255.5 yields 1.72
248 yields 1.63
